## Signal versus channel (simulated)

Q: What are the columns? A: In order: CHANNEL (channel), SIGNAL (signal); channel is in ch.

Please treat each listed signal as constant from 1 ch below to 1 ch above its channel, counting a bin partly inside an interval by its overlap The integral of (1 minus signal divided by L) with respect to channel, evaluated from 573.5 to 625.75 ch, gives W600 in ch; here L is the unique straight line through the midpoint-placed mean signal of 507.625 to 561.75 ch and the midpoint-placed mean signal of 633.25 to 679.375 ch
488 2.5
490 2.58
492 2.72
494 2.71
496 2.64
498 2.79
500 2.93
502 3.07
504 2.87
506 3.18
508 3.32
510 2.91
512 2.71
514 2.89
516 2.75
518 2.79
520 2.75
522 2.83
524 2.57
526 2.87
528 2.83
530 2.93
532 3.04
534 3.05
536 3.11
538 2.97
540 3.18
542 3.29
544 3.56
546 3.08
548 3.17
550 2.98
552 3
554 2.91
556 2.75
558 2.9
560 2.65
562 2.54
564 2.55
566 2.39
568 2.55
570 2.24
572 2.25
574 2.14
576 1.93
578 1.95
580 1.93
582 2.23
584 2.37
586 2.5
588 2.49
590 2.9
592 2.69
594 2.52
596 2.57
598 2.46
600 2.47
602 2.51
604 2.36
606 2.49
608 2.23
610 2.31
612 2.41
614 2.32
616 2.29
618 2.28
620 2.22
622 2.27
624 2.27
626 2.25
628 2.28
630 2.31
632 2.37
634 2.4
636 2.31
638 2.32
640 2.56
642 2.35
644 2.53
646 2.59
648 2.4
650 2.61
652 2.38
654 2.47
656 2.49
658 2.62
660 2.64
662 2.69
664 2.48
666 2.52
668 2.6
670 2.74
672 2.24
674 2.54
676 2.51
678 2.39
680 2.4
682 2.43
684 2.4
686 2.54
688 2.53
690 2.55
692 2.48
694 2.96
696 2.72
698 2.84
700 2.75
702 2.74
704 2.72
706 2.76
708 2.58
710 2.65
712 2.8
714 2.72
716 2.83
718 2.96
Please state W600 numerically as 6.80 ch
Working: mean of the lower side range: 2.95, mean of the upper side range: 2.49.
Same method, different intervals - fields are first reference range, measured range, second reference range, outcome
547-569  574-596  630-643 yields 2.3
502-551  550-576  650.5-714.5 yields 3.0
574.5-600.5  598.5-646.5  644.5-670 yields 2.0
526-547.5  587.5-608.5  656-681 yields 2.3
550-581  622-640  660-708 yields 1.5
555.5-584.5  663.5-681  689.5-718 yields 1.0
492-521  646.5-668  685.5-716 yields 1.6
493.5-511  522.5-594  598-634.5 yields -1.3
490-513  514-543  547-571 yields -1.2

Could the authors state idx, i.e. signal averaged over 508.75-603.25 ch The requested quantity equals 2.7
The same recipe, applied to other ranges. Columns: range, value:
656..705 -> 2.58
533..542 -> 3.1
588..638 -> 2.4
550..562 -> 2.83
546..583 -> 2.52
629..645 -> 2.39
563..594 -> 2.35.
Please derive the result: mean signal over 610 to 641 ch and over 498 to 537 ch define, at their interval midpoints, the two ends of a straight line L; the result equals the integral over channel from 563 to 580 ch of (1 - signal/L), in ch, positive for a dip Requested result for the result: 2.5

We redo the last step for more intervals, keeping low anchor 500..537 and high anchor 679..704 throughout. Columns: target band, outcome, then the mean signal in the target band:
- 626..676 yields 4.0 ch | 2.47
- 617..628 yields 1.9 ch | 2.26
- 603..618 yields 2.3 ch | 2.34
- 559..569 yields 1.1 ch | 2.54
